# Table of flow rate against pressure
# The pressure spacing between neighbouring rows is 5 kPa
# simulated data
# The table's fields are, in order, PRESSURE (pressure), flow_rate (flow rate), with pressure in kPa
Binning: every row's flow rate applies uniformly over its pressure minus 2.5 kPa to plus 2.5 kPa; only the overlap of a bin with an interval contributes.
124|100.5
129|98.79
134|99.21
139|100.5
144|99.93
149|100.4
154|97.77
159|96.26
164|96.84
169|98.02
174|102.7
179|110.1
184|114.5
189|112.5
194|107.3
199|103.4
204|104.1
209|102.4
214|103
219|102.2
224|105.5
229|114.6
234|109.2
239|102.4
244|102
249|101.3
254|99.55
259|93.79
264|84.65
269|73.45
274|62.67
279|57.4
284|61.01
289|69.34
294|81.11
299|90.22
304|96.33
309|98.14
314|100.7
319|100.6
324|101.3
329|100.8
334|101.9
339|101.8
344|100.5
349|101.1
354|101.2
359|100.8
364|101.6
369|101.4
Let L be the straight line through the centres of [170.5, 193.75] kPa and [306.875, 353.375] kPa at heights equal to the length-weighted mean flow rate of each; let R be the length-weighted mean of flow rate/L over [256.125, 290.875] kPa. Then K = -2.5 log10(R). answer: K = 0.40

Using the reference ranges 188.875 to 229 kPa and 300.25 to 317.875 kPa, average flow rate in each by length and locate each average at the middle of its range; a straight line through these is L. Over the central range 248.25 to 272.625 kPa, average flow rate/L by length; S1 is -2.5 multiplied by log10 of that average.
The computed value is 0.150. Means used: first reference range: 105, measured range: 88.5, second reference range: 98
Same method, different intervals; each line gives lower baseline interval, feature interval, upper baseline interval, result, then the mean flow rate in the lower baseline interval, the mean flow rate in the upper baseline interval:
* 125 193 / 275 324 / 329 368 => 0.20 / 102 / 101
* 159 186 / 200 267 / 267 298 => -0.21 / 103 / 68.5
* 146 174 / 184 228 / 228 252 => -0.04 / 98.3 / 105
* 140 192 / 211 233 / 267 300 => -0.22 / 103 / 69.8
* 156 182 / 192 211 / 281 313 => -0.08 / 101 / 83.1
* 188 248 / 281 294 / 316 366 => 0.45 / 105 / 101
